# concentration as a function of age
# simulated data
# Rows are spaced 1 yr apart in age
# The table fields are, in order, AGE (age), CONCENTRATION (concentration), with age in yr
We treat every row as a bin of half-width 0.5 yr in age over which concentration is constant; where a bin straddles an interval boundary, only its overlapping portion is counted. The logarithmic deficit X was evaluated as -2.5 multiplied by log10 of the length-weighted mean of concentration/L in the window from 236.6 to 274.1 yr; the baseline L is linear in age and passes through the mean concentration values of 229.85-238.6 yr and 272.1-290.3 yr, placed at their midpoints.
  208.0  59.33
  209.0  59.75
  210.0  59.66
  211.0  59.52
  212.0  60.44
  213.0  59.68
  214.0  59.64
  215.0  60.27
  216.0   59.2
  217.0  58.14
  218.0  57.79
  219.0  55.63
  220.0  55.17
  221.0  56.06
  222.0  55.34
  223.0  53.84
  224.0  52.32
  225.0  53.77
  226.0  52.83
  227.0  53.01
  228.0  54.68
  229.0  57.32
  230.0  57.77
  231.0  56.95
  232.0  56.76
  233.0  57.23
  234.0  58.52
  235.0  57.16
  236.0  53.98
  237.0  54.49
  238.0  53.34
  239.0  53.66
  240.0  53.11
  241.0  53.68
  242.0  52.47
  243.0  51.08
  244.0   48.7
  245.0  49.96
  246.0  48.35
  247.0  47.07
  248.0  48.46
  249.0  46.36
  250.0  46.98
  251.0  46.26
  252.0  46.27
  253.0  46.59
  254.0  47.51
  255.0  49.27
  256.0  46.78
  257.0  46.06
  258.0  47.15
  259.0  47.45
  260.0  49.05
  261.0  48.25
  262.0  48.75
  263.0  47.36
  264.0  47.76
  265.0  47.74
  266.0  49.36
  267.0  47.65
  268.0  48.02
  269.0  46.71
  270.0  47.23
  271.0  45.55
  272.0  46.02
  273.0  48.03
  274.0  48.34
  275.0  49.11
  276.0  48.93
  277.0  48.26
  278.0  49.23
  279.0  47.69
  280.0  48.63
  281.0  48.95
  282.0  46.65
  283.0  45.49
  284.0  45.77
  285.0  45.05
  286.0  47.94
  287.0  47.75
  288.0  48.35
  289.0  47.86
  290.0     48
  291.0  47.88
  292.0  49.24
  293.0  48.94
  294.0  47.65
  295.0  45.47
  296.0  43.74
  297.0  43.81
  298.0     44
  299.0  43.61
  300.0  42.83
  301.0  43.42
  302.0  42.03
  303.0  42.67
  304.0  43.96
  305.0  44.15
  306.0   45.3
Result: 0.08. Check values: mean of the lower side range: 56.2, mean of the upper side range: 47.7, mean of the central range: 48.6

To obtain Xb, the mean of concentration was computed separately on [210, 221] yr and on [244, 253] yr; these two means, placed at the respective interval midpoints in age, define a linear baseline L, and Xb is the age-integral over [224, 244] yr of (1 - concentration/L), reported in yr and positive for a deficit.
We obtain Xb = -0.9 yr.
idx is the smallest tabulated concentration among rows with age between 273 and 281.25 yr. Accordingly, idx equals 47.69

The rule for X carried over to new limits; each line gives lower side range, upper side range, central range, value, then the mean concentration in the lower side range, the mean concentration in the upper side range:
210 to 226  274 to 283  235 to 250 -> 0.05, 57.1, 48.3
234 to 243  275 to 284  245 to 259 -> 0.10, 54.1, 47.9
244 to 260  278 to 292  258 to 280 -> -0.01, 47.5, 47.5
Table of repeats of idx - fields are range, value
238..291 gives 45.05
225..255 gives 46.26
